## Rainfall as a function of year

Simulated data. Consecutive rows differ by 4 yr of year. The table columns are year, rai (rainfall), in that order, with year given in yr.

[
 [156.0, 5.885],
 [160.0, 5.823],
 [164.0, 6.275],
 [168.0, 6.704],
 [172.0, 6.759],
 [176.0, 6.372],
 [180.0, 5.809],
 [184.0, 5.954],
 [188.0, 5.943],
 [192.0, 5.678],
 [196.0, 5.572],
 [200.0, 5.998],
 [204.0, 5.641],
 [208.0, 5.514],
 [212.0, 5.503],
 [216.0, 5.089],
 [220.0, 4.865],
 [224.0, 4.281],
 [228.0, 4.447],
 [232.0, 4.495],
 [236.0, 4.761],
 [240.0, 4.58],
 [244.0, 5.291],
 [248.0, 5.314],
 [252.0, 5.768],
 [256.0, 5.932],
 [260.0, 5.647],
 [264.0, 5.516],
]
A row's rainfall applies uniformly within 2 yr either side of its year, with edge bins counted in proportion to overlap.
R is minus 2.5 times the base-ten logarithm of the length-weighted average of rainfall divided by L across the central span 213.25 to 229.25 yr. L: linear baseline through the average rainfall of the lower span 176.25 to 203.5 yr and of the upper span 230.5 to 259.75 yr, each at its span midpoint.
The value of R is 0.16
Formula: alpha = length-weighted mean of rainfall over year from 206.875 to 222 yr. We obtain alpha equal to 5.23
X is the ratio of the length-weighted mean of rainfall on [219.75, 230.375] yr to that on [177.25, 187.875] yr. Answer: 0.75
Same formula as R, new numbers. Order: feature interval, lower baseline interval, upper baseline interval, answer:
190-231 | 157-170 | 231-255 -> 0.067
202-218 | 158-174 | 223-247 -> -0.027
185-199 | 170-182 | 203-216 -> 0.027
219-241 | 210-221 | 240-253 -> 0.150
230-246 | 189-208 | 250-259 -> 0.208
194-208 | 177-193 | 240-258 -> 0.015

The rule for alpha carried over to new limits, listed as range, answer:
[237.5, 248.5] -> 5.01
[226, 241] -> 4.57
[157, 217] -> 5.92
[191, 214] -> 5.65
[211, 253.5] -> 4.92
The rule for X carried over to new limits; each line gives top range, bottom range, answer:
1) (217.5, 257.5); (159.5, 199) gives 0.81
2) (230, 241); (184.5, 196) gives 0.80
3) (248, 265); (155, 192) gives 0.92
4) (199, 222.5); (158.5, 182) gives 0.85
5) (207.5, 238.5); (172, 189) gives 0.79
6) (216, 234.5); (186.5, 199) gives 0.80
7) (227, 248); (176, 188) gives 0.80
